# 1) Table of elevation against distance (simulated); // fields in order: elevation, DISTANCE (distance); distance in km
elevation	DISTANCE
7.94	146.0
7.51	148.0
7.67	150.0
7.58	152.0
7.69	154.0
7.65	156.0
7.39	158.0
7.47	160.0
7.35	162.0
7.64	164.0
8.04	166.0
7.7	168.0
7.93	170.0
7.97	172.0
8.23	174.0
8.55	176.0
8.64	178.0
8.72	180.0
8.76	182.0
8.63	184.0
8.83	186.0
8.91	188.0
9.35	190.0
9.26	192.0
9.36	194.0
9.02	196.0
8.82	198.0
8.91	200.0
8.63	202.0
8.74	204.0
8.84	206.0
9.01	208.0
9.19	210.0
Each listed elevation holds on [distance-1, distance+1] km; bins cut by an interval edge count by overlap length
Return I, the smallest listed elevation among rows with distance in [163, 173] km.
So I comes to 7.64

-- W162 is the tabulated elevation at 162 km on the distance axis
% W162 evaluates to 7.35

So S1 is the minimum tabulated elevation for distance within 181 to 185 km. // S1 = 8.63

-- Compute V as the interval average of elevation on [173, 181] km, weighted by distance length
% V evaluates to 8.54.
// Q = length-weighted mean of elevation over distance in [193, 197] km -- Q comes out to 9.19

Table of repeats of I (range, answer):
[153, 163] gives 7.35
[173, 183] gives 8.23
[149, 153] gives 7.58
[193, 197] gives 9.02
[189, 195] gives 9.26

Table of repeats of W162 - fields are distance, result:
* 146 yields 7.94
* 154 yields 7.69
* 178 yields 8.64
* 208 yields 9.01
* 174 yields 8.23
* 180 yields 8.72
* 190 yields 9.35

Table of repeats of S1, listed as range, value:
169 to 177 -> 7.93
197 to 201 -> 8.82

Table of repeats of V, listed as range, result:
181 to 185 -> 8.7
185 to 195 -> 9.14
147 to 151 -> 7.59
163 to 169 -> 7.79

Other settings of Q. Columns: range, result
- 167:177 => 8.08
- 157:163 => 7.4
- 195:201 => 8.92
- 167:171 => 7.81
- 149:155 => 7.65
